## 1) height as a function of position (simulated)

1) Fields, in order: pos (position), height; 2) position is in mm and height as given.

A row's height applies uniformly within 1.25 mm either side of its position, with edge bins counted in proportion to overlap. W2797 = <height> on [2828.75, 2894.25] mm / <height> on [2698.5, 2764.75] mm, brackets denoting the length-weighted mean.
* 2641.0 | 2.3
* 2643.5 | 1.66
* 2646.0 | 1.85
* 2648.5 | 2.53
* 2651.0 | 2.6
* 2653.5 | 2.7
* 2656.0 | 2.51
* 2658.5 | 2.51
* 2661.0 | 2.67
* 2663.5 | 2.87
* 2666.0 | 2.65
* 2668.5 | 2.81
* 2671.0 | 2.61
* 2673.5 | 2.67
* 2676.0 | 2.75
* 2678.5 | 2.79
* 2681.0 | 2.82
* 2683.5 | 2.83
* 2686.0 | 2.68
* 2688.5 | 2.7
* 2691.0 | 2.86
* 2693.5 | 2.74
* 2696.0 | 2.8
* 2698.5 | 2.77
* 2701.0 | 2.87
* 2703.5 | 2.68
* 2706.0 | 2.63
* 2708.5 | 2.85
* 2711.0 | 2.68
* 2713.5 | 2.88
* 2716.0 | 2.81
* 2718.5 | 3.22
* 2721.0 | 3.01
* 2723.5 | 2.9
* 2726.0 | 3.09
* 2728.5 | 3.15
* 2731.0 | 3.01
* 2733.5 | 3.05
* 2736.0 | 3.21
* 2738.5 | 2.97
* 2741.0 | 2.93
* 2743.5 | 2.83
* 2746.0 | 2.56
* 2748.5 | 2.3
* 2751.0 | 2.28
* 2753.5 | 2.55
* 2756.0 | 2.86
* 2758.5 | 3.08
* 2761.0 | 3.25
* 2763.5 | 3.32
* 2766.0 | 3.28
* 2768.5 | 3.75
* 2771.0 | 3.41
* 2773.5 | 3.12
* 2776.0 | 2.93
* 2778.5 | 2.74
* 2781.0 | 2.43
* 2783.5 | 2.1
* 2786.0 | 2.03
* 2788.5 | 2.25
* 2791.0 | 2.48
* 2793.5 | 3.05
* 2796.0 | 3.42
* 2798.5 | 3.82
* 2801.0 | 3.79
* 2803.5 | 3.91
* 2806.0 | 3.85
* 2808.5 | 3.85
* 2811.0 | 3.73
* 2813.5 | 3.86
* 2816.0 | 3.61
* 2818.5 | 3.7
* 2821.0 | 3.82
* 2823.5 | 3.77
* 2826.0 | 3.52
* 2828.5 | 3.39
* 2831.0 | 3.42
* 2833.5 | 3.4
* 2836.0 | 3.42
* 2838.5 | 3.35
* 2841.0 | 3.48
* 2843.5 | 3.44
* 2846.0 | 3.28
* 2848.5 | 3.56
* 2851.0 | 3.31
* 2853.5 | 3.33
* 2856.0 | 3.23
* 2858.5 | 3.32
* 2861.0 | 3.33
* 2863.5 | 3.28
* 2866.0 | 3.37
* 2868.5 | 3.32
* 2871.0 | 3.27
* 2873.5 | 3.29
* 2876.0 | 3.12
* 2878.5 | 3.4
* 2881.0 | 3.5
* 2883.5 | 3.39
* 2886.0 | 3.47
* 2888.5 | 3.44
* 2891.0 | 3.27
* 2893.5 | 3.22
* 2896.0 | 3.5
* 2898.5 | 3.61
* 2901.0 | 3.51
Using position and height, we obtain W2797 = 1.2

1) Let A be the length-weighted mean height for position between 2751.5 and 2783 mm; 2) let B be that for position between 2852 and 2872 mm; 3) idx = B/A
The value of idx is 1.10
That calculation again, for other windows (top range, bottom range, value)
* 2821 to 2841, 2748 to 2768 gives 1.20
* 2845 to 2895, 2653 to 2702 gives 1.22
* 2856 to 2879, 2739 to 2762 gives 1.20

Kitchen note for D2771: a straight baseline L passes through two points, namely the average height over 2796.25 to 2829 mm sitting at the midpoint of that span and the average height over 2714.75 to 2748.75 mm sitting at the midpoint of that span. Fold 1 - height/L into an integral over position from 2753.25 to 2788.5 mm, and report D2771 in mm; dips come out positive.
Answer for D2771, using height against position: 4.4 mm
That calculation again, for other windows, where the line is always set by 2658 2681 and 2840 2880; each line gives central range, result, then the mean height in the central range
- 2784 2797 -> 2.13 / 2.6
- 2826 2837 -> -0.61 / 3.42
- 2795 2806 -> -2.15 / 3.76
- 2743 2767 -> 1.35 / 2.83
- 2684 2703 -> 0.14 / 2.77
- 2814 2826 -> -1.90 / 3.71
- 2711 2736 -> -0.99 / 3.01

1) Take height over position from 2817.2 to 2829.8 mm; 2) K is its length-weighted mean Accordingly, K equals 3.64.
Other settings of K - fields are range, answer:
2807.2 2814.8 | 3.81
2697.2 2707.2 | 2.74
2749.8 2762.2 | 2.8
